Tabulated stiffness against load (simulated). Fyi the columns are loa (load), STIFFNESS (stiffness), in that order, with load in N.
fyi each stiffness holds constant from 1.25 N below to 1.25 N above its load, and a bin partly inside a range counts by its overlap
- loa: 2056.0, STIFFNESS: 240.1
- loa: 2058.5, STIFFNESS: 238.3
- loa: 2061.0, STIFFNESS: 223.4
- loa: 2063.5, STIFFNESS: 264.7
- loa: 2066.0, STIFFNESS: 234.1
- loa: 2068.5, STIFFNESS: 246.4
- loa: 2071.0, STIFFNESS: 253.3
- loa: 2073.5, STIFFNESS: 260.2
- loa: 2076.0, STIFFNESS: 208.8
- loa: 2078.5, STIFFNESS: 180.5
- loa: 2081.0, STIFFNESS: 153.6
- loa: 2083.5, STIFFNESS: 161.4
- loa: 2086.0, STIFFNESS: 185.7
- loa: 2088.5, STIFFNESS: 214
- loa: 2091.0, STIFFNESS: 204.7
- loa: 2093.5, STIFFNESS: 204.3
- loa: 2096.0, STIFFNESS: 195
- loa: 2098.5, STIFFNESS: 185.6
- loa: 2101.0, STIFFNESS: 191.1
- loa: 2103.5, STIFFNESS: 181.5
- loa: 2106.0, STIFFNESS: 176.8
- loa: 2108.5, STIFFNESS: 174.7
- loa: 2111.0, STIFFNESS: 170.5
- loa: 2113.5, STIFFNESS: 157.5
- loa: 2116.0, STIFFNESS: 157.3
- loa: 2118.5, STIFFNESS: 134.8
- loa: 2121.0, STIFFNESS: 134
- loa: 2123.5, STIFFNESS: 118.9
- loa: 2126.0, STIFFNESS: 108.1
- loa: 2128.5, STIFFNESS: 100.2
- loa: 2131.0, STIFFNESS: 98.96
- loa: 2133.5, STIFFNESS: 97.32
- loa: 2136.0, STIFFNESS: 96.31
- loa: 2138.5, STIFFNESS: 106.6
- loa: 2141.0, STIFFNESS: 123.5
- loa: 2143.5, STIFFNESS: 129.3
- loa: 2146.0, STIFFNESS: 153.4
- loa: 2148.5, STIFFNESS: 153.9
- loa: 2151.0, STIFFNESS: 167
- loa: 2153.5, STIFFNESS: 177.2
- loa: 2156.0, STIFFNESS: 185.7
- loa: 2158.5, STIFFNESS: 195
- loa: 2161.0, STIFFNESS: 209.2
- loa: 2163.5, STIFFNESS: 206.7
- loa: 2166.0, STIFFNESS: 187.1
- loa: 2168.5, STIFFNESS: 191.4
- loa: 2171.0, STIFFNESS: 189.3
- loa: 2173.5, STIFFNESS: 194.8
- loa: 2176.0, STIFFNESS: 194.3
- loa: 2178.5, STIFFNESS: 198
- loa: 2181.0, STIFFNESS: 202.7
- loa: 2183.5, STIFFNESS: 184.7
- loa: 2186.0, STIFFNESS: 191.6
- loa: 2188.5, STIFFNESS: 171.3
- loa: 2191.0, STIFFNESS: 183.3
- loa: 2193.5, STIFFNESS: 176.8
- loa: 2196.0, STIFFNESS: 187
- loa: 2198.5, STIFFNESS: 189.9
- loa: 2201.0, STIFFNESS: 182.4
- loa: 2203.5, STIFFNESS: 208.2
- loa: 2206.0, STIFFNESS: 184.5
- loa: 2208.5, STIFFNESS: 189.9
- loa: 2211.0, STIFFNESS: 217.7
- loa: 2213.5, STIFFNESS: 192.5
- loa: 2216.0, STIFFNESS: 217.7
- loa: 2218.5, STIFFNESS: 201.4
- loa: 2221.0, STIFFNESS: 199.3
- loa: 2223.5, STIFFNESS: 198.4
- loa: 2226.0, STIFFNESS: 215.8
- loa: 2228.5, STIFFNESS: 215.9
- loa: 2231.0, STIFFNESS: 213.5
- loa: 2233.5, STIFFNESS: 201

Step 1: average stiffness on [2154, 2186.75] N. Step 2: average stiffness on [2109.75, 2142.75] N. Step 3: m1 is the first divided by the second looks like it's 1.6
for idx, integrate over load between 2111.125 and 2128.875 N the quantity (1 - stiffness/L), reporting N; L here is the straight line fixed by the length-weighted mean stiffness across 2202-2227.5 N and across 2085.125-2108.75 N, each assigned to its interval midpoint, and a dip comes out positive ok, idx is 5.5 N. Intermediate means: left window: 192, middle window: 134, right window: 202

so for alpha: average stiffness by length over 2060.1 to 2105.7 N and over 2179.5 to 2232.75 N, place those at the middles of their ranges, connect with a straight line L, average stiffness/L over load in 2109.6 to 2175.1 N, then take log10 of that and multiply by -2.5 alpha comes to 0.31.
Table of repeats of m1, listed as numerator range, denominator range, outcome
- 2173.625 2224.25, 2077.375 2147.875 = 1.26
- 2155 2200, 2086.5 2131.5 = 1.17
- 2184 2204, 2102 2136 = 1.34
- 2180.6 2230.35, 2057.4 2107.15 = 0.94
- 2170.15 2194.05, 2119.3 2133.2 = 1.69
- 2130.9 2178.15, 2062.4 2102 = 0.78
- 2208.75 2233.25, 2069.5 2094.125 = 1.02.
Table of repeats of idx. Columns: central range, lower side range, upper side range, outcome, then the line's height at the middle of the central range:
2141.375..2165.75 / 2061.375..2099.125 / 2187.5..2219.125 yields 3.16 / 200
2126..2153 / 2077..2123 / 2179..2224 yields 8.72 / 182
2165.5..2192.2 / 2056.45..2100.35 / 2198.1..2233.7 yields 1.97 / 205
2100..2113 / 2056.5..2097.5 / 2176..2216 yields 1.96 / 209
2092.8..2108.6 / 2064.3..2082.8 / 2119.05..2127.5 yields -2.10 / 165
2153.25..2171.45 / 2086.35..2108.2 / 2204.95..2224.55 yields 0.31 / 197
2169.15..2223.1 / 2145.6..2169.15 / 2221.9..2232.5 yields 1.37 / 198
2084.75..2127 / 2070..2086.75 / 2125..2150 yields -2.05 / 162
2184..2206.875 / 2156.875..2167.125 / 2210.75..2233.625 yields 1.97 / 204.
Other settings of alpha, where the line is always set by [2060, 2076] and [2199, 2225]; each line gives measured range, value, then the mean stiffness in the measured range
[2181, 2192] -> 0.12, 185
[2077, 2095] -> 0.27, 187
